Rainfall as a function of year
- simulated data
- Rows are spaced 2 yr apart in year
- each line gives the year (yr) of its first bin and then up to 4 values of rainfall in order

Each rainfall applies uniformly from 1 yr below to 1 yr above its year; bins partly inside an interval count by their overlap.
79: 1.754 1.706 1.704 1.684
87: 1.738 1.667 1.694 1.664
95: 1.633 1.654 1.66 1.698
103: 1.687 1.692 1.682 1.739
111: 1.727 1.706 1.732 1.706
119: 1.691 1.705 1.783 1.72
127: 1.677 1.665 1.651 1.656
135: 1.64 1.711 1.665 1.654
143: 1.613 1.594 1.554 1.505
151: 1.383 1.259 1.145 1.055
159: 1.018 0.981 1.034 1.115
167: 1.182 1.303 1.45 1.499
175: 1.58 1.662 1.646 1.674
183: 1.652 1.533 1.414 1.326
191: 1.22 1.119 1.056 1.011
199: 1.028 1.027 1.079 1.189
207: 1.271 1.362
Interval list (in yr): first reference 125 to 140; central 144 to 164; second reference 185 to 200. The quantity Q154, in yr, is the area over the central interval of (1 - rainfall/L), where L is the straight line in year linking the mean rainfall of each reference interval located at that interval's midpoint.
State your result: 3.4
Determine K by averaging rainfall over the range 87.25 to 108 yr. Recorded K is 1.68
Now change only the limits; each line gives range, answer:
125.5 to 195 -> 1.43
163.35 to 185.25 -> 1.47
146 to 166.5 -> 1.2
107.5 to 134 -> 1.7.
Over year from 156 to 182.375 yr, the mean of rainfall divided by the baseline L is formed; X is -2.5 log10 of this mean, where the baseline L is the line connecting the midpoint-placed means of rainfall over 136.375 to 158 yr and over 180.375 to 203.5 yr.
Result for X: 0.02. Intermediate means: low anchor 1.46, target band 1.33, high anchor 1.26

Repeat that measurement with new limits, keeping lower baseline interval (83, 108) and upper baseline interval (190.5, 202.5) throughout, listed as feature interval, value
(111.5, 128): -0.12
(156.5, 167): 0.21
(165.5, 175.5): -0.13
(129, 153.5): -0.13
